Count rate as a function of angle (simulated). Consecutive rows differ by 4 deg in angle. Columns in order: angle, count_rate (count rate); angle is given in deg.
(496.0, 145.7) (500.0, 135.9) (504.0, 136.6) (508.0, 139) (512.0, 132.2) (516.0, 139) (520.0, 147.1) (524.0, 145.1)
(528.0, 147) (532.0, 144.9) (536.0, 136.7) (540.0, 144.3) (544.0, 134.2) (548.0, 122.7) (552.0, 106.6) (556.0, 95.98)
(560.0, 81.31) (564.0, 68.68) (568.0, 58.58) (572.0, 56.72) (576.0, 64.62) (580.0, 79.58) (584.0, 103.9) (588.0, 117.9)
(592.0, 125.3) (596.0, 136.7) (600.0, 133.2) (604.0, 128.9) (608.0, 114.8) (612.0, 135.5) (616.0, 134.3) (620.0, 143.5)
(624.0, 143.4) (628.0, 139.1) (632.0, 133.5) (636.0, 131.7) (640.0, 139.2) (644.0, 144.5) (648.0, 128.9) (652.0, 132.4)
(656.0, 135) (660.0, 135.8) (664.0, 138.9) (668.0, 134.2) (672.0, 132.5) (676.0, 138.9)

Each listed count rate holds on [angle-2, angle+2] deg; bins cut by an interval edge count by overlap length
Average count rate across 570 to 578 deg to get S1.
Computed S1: 60.7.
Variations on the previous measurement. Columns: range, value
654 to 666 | 137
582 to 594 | 116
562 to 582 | 65.6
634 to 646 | 138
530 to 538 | 141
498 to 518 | 137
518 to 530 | 146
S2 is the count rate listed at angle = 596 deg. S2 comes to 136.7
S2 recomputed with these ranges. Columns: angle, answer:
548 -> 122.7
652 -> 132.4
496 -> 145.7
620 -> 143.5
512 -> 132.2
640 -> 139.2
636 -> 131.7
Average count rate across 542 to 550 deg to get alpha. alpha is 128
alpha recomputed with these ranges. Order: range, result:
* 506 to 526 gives 140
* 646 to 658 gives 132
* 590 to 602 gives 132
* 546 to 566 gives 95.1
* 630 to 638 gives 133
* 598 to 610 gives 126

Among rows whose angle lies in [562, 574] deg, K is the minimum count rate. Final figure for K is 56.72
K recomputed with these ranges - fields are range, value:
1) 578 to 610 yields 79.58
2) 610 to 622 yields 134.3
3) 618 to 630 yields 139.1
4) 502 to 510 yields 136.6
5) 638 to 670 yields 128.9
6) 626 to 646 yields 131.7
